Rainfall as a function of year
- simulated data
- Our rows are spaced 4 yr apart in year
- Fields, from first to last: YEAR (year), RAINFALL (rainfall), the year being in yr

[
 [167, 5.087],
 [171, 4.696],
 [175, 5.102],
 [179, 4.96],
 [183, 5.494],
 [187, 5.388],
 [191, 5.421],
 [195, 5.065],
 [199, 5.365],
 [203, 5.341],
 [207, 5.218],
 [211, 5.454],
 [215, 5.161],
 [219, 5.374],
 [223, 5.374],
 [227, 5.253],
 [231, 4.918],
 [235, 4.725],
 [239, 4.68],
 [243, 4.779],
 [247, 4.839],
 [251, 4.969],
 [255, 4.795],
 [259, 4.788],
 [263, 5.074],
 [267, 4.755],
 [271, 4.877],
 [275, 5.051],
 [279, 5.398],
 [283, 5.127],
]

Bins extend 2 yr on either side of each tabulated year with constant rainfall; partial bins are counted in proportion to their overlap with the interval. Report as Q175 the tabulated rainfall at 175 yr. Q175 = 5.102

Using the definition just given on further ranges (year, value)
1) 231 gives 4.918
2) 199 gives 5.365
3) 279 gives 5.398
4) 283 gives 5.127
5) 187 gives 5.388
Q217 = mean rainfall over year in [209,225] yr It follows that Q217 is 5.34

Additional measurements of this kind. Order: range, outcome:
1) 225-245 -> 4.87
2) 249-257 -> 4.88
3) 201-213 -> 5.34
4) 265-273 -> 4.82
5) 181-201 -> 5.35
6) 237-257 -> 4.81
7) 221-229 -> 5.31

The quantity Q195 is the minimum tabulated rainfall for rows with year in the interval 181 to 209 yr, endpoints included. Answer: 5.065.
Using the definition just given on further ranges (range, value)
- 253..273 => 4.755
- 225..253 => 4.68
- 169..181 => 4.696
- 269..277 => 4.877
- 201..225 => 5.161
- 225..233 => 4.918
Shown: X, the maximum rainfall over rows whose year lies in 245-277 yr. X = 5.074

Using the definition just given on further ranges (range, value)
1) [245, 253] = 4.969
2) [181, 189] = 5.494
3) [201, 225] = 5.454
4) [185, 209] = 5.421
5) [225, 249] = 5.253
